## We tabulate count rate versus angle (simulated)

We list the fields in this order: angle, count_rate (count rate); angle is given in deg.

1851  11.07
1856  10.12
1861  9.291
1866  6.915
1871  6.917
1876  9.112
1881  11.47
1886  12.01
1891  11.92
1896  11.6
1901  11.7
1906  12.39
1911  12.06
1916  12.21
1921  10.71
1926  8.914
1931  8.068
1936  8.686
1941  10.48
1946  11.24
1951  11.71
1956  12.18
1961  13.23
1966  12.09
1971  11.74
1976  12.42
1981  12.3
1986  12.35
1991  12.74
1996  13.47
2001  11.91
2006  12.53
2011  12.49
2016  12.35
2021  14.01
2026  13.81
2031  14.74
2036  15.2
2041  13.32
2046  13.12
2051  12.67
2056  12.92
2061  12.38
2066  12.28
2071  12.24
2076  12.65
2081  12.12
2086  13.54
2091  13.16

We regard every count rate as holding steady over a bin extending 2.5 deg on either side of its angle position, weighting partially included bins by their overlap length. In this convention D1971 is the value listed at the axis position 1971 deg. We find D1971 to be 11.74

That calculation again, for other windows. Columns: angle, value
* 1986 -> 12.35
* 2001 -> 11.91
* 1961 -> 13.23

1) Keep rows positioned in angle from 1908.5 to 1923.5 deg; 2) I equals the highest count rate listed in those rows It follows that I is 12.21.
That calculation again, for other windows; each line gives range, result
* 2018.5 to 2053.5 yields 15.2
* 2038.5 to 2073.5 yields 13.32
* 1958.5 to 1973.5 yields 13.23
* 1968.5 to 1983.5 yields 12.42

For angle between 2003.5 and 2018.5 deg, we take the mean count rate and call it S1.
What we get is 12.5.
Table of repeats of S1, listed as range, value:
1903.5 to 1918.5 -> 12.2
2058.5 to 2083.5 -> 12.3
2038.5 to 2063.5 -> 12.9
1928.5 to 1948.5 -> 9.62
